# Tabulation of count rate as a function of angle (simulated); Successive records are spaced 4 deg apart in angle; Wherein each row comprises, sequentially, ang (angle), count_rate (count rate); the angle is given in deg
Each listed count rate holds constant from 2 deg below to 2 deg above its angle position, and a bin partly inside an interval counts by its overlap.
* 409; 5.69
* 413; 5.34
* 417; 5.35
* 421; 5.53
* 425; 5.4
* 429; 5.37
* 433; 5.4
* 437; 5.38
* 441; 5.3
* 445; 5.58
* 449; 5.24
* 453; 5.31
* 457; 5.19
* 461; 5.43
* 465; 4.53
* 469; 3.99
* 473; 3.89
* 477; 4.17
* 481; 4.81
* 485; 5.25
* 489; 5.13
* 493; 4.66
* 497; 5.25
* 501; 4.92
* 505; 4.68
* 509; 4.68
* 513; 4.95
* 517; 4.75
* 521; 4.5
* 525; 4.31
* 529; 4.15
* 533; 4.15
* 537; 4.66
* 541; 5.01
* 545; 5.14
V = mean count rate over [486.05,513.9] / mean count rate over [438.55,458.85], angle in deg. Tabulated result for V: 0.9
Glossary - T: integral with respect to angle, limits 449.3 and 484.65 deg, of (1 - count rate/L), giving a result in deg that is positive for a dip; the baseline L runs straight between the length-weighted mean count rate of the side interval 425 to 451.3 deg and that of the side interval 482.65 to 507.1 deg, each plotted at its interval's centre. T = 3.1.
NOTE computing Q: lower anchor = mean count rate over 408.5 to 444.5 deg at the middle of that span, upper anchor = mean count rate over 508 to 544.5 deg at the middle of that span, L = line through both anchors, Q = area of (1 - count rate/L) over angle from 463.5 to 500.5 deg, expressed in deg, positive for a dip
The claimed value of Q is 2.3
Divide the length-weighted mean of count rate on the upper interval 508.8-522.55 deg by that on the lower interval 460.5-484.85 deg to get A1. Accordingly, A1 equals 1.06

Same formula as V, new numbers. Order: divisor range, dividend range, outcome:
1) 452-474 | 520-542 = 0.94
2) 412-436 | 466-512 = 0.87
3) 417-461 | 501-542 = 0.85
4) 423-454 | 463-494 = 0.85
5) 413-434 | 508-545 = 0.85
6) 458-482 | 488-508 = 1.09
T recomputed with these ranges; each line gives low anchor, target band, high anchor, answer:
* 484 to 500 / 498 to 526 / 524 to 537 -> -0.45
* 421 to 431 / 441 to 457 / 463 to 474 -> -2.07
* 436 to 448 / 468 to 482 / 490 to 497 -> 2.45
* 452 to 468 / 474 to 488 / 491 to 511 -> 0.63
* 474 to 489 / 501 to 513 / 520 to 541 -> -0.52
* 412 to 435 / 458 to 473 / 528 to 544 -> 1.49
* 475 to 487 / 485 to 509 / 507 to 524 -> -1.08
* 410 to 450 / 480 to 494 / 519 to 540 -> -0.51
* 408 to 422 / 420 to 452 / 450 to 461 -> -0.16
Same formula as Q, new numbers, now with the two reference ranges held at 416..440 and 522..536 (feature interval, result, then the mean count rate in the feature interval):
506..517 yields -0.8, 4.79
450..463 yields -0.6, 5.3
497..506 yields -0.7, 4.91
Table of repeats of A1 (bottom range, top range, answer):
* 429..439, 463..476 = 0.77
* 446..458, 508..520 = 0.91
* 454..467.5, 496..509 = 0.97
